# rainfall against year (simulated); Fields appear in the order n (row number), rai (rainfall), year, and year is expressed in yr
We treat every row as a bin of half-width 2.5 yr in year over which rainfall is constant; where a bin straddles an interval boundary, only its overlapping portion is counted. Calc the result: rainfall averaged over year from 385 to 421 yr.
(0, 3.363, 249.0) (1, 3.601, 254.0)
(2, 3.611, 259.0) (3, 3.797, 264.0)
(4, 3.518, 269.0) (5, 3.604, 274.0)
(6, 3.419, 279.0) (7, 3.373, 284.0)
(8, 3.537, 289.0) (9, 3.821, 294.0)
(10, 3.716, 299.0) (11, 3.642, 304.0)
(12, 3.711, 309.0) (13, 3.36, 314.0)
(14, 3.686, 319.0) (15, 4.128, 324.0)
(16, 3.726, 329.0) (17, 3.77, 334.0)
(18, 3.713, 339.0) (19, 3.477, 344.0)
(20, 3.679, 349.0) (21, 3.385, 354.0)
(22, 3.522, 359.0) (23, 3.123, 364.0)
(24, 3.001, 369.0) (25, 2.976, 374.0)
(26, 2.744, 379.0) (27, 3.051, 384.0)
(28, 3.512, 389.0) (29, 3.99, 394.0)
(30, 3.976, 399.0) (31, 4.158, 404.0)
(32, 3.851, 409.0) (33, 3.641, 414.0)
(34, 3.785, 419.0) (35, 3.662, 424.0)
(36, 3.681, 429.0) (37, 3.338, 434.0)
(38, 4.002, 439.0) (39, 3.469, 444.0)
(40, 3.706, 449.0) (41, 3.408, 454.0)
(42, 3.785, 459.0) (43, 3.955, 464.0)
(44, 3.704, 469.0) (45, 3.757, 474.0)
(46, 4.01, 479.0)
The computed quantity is 3.81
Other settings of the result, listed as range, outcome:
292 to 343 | 3.72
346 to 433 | 3.51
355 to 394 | 3.2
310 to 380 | 3.47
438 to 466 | 3.7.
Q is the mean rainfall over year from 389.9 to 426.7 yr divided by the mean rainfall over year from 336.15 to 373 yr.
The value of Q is 1.13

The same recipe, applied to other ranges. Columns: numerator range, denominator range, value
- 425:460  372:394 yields 1.14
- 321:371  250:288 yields 1.00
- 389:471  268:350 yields 1.03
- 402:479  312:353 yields 1.01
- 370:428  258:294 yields 1.00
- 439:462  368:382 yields 1.26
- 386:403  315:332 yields 1.01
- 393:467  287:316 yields 1.03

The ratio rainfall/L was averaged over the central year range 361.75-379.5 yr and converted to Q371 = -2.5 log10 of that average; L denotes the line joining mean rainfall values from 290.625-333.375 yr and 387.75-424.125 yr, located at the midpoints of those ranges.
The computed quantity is 0.262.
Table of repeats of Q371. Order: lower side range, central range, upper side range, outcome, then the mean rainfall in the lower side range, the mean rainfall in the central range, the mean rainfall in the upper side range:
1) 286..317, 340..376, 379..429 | 0.102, 3.63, 3.33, 3.68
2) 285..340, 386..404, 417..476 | -0.046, 3.7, 3.85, 3.69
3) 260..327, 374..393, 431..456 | 0.146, 3.64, 3.16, 3.59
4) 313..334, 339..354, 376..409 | 0.039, 3.76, 3.57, 3.58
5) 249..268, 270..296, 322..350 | 0.034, 3.62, 3.54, 3.75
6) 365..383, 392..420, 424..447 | -0.185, 2.94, 3.9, 3.63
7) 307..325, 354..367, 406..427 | 0.121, 3.69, 3.32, 3.74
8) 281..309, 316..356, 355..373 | -0.097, 3.62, 3.7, 3.21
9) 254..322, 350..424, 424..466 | 0.046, 3.6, 3.49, 3.66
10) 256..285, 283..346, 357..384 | -0.104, 3.56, 3.67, 3.06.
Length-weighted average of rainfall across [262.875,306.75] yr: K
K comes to 3.6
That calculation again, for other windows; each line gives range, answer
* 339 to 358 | 3.54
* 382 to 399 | 3.6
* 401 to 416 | 3.89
